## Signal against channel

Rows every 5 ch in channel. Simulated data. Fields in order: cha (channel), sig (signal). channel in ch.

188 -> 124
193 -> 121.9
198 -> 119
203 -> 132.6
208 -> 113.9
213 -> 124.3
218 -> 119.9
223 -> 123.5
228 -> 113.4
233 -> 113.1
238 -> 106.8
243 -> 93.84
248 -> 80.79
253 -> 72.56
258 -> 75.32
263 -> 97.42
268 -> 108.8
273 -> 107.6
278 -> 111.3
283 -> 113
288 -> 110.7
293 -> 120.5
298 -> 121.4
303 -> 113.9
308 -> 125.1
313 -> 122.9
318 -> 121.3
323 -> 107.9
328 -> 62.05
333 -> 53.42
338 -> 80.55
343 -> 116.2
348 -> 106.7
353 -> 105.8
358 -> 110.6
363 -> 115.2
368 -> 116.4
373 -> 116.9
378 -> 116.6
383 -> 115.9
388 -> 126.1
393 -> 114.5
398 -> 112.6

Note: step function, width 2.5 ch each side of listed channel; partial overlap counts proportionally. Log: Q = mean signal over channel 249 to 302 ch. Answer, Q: 103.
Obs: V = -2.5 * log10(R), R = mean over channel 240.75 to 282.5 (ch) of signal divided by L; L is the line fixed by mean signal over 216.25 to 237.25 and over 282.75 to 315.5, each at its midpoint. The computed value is 0.24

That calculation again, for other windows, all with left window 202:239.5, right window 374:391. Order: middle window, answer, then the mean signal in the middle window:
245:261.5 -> 0.452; 78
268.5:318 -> 0.022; 116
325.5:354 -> 0.346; 86.5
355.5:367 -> 0.053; 113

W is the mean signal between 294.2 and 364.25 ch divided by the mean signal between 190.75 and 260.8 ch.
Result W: 1.0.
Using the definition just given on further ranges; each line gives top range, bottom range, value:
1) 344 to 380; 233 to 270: 1.22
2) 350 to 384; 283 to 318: 0.96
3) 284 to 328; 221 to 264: 1.18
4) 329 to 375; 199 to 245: 0.87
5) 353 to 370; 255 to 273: 1.19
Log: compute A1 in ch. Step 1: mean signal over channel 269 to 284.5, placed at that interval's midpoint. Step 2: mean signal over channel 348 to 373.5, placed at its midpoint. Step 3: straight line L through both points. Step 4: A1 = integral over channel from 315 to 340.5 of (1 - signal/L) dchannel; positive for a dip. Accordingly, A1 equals 5.85 ch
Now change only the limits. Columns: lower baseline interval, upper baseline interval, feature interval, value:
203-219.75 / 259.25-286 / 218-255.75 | 4.5 ch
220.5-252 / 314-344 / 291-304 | -3.3 ch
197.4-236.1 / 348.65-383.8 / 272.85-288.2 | 0.8 ch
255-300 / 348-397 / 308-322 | -1.4 ch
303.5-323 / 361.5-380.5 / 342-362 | 1.3 ch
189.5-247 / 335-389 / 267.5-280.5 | 0.5 ch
